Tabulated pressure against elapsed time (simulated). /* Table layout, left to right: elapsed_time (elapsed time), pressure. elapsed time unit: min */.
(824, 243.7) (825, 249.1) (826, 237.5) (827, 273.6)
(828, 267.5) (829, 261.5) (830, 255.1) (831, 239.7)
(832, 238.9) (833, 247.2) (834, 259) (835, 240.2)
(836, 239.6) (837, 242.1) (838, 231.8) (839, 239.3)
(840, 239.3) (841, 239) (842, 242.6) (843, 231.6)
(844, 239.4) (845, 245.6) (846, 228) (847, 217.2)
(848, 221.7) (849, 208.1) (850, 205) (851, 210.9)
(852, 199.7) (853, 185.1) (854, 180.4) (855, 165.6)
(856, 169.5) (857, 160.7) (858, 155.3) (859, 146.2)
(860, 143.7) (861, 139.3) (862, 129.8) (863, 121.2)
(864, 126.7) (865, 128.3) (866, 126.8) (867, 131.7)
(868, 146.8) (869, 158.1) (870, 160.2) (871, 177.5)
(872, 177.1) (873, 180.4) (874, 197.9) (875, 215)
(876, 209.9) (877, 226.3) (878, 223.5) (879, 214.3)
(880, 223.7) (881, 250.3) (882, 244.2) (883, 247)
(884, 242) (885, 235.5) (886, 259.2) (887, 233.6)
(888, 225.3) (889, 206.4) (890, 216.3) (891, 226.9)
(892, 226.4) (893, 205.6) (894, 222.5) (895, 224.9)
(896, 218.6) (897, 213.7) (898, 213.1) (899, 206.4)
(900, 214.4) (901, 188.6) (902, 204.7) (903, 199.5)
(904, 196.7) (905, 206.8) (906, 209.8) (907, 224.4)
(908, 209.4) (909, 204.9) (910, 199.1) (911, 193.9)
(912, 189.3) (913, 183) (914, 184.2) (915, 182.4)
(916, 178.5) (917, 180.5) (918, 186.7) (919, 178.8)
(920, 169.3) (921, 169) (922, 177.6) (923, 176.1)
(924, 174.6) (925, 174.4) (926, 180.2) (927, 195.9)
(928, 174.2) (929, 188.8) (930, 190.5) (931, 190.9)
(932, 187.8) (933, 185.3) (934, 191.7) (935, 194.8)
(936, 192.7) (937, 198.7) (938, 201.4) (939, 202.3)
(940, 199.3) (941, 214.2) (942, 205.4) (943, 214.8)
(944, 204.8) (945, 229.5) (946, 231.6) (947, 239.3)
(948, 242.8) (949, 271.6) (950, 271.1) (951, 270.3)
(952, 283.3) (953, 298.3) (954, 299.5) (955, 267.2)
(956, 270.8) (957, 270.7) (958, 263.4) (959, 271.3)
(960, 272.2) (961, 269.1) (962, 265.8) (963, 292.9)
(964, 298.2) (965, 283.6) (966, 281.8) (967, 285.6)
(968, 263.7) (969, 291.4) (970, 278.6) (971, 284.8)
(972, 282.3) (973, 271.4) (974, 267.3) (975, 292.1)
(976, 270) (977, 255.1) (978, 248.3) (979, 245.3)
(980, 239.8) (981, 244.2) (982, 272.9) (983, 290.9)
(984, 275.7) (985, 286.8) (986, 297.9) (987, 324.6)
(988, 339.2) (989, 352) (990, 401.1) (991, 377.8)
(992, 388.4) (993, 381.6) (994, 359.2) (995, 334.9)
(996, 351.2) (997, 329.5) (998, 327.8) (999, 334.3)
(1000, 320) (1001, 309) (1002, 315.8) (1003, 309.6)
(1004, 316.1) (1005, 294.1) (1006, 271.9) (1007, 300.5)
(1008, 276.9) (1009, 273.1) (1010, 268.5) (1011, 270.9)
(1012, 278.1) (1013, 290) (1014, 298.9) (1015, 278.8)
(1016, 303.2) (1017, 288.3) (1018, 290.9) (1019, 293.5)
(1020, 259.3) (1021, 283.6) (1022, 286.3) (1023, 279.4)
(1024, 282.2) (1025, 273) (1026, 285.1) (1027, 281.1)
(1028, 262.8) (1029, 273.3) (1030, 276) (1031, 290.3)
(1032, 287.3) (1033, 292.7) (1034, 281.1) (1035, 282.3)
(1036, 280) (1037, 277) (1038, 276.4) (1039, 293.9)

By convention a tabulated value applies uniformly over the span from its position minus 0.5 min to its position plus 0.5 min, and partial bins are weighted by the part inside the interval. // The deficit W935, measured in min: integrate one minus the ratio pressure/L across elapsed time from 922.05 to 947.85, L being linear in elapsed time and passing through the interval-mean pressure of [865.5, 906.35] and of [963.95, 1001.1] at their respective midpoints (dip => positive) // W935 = 5.9 min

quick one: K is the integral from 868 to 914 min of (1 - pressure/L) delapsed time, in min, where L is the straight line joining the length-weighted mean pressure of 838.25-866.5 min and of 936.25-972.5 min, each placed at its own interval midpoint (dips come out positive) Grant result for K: 0.7 min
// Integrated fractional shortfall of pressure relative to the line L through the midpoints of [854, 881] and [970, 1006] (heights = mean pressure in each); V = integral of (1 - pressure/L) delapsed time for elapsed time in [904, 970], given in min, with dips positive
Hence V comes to 7.3 min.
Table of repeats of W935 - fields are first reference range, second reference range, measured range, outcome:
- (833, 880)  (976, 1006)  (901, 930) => 6.68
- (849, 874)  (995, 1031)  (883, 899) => -3.28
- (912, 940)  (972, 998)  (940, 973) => -2.02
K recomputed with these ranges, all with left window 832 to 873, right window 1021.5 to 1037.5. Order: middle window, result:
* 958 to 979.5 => -2.10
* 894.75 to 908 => 0.45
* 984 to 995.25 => -3.70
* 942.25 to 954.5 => -0.69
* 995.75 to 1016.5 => -2.44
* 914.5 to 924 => 2.02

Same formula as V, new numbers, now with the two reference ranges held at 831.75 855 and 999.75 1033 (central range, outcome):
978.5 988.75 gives -0.3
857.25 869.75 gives 5.1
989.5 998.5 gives -2.7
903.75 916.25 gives 2.6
